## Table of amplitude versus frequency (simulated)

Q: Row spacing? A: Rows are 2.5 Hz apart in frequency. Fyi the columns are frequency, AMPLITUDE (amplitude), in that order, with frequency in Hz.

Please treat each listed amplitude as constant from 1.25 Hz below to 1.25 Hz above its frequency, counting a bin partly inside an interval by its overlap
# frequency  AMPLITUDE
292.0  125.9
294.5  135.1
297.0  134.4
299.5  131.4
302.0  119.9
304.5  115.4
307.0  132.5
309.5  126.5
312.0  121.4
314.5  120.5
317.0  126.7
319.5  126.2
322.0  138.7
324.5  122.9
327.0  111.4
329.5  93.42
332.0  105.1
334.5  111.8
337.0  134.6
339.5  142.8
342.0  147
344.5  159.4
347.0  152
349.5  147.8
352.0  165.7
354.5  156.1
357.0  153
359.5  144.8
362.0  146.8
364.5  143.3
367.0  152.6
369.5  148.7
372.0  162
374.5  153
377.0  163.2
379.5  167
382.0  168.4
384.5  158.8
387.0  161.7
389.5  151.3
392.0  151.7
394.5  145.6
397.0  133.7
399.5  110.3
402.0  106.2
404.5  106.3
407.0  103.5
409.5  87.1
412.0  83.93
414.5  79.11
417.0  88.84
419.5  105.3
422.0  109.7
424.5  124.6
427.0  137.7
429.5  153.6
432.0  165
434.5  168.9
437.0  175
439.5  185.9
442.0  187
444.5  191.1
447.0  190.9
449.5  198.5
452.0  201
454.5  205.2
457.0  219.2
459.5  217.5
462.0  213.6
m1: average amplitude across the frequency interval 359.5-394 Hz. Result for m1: 155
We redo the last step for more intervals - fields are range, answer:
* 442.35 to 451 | 193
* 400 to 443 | 127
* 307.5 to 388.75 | 142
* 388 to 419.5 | 112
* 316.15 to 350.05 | 130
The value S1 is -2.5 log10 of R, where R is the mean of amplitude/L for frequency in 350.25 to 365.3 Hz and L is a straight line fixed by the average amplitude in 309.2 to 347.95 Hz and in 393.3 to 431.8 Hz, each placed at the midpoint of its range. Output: -0.23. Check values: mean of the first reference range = 127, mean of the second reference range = 113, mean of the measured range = 152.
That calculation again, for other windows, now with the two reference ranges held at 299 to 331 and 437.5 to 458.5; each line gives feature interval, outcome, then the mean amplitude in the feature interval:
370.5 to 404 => 0.10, 148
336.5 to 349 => -0.08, 148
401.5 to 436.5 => 0.47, 117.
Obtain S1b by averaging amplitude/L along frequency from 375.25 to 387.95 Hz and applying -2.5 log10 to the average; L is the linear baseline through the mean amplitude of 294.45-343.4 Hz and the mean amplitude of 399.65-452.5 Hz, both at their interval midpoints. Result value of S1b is -0.22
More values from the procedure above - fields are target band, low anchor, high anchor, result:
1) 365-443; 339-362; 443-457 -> 0.26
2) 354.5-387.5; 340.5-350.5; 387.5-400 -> -0.07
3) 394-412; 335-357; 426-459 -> 0.47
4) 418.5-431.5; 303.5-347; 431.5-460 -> 0.37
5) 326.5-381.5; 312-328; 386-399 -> -0.07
